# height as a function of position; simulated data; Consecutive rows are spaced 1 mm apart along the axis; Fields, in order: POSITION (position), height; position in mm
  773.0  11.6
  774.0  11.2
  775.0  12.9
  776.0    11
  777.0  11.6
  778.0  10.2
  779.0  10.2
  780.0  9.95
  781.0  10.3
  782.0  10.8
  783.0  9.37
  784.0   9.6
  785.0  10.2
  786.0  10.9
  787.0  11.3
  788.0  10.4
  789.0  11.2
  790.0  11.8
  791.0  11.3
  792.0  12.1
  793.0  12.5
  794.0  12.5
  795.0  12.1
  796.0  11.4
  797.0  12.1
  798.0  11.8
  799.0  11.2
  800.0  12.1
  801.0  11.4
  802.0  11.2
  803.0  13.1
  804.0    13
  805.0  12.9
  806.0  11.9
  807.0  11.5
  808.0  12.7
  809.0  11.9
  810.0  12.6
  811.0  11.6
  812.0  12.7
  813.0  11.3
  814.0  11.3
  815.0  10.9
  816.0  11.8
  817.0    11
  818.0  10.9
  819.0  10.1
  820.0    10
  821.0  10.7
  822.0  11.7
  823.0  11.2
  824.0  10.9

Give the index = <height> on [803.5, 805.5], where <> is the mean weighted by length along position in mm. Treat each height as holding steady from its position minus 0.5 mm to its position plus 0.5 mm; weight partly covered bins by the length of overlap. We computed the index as 12.9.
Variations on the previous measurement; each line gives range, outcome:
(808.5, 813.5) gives 12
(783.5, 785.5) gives 9.9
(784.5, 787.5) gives 10.8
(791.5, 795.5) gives 12.3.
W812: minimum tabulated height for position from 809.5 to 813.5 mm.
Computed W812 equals 11.3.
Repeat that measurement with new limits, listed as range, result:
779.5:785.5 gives 9.37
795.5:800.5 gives 11.2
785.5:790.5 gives 10.4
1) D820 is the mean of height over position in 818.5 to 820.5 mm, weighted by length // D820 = 10.1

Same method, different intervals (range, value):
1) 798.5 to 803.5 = 11.8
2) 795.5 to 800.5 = 11.7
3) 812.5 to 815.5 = 11.2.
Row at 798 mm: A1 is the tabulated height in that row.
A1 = 11.8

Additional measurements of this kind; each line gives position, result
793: 12.5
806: 11.9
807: 11.5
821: 10.7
